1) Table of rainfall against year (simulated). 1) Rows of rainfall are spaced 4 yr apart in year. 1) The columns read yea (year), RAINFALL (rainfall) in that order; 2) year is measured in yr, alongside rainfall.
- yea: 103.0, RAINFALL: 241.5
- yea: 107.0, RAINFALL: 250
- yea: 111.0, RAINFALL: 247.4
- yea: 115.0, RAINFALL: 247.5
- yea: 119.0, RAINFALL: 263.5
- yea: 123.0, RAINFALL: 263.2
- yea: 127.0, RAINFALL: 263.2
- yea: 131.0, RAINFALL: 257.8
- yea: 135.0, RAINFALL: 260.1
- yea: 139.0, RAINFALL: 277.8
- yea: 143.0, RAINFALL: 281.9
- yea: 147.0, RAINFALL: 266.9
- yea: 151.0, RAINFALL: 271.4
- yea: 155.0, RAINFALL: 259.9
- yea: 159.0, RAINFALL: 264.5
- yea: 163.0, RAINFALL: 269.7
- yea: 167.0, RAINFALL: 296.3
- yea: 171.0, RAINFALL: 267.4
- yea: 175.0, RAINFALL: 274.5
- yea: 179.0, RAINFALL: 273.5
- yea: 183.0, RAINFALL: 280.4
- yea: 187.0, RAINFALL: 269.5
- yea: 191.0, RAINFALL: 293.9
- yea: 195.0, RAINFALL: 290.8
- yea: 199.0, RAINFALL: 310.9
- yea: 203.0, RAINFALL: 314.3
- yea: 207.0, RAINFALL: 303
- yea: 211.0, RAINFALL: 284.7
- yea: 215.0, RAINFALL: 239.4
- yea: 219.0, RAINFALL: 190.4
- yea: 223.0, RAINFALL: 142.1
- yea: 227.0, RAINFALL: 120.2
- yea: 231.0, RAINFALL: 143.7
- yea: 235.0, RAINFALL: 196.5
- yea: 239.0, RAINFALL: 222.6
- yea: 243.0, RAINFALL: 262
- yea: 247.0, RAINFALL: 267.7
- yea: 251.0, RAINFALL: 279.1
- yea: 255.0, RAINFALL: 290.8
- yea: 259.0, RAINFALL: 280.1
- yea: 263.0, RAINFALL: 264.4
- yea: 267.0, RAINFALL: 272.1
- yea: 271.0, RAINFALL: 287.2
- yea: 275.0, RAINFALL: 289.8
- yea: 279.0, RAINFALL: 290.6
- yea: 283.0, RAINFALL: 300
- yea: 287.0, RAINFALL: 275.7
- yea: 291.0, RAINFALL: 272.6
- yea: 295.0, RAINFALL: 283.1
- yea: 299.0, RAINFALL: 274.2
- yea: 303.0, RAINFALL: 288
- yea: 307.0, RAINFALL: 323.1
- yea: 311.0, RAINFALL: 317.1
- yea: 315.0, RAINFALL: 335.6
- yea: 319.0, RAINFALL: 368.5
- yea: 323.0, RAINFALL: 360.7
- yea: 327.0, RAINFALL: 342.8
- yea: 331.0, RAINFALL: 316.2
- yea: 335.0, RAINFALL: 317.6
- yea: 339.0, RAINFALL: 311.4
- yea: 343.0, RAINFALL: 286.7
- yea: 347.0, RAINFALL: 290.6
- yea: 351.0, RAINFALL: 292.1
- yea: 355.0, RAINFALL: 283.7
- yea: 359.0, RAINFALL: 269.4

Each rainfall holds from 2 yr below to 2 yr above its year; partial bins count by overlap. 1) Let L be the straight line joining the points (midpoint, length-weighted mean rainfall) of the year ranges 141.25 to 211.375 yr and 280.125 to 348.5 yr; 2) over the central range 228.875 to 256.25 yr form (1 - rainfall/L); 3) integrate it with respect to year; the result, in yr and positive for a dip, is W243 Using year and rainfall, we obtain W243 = 5.6 yr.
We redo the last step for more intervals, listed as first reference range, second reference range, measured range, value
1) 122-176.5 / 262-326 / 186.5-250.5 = 9.8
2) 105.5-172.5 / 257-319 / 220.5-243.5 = 8.7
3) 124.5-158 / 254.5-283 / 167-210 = -2.4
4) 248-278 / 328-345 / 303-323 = -2.2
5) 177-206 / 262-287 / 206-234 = 8.7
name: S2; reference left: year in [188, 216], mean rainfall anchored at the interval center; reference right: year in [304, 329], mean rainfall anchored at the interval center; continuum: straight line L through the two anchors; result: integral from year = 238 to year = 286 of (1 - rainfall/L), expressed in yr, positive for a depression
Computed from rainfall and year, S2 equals 6.1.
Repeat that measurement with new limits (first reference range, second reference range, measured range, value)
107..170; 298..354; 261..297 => 2.6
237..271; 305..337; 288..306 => 1.7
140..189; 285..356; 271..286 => 0.4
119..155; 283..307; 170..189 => -0.1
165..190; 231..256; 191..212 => -2.8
